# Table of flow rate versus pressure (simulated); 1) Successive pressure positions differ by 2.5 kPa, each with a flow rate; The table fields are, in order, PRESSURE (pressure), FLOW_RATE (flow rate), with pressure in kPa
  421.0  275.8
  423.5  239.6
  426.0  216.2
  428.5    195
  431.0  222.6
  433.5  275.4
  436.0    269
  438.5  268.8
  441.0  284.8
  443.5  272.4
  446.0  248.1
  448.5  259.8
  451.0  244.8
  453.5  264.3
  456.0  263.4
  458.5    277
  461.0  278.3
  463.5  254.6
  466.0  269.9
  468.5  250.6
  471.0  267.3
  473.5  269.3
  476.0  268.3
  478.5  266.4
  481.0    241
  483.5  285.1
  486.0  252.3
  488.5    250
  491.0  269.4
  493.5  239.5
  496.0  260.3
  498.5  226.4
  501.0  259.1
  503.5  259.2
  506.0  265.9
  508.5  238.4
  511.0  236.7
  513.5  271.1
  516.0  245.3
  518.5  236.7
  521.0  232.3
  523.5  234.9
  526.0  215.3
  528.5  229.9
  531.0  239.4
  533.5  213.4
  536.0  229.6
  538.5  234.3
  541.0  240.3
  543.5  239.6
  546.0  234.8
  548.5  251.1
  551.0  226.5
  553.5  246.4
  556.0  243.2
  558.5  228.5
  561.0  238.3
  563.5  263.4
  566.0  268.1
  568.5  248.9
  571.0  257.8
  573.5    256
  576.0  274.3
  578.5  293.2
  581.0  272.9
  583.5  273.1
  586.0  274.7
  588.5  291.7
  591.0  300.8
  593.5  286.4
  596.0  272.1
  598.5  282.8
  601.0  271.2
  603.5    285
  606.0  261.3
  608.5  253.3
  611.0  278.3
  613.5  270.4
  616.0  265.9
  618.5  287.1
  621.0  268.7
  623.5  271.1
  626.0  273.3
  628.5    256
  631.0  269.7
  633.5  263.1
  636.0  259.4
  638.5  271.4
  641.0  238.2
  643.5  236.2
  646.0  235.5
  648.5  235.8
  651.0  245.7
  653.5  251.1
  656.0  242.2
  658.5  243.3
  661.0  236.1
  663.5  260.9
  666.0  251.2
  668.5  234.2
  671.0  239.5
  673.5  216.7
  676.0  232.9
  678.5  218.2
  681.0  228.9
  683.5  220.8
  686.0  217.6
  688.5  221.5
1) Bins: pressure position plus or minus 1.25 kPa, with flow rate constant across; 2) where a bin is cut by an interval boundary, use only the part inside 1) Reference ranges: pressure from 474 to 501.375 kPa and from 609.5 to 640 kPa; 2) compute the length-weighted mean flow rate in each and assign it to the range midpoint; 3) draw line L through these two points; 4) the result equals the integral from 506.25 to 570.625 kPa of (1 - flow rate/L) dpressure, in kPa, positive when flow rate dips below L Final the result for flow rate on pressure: 5.18 kPa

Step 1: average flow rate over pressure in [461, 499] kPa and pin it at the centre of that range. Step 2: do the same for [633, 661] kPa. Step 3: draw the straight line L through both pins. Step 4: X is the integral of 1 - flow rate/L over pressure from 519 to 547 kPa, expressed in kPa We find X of 2.6 kPa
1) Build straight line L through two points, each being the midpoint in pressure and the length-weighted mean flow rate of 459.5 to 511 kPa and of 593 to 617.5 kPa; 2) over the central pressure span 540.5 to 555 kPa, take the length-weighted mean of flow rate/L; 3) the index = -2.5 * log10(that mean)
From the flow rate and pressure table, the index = 0.111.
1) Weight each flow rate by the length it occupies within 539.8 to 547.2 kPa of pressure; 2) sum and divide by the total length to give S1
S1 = 238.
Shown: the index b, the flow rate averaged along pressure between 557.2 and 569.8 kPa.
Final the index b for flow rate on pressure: 249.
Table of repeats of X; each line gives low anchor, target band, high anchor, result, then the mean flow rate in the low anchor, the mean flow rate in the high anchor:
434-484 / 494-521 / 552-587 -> 1.4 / 265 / 260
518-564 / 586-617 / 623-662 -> -4.0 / 235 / 251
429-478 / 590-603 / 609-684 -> -1.5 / 263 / 250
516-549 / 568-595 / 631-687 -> -4.6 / 233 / 241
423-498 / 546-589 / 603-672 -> -0.2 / 257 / 256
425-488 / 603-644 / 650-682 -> -3.8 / 259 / 239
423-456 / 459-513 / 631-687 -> -1.9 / 252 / 241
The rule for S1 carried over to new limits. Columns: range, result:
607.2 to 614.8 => 267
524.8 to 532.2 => 228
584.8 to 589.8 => 283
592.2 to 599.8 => 281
